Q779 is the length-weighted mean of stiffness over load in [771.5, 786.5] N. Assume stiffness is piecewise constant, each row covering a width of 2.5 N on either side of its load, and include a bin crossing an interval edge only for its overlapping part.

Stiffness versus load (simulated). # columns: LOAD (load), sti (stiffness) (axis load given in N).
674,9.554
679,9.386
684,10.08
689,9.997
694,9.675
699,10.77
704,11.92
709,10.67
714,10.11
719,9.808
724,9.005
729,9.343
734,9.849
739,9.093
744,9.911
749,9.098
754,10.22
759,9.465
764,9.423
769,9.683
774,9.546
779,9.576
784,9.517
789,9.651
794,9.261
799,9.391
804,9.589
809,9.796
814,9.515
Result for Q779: 9.55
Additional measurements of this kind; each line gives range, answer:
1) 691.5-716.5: 10.6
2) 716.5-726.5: 9.41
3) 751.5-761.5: 9.84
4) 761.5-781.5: 9.56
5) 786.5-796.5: 9.46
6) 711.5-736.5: 9.62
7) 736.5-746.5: 9.5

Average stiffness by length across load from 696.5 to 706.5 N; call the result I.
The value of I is 11.3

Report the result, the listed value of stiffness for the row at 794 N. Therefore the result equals 9.261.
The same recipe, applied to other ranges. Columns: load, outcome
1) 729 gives 9.343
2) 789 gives 9.651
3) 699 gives 10.77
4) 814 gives 9.515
